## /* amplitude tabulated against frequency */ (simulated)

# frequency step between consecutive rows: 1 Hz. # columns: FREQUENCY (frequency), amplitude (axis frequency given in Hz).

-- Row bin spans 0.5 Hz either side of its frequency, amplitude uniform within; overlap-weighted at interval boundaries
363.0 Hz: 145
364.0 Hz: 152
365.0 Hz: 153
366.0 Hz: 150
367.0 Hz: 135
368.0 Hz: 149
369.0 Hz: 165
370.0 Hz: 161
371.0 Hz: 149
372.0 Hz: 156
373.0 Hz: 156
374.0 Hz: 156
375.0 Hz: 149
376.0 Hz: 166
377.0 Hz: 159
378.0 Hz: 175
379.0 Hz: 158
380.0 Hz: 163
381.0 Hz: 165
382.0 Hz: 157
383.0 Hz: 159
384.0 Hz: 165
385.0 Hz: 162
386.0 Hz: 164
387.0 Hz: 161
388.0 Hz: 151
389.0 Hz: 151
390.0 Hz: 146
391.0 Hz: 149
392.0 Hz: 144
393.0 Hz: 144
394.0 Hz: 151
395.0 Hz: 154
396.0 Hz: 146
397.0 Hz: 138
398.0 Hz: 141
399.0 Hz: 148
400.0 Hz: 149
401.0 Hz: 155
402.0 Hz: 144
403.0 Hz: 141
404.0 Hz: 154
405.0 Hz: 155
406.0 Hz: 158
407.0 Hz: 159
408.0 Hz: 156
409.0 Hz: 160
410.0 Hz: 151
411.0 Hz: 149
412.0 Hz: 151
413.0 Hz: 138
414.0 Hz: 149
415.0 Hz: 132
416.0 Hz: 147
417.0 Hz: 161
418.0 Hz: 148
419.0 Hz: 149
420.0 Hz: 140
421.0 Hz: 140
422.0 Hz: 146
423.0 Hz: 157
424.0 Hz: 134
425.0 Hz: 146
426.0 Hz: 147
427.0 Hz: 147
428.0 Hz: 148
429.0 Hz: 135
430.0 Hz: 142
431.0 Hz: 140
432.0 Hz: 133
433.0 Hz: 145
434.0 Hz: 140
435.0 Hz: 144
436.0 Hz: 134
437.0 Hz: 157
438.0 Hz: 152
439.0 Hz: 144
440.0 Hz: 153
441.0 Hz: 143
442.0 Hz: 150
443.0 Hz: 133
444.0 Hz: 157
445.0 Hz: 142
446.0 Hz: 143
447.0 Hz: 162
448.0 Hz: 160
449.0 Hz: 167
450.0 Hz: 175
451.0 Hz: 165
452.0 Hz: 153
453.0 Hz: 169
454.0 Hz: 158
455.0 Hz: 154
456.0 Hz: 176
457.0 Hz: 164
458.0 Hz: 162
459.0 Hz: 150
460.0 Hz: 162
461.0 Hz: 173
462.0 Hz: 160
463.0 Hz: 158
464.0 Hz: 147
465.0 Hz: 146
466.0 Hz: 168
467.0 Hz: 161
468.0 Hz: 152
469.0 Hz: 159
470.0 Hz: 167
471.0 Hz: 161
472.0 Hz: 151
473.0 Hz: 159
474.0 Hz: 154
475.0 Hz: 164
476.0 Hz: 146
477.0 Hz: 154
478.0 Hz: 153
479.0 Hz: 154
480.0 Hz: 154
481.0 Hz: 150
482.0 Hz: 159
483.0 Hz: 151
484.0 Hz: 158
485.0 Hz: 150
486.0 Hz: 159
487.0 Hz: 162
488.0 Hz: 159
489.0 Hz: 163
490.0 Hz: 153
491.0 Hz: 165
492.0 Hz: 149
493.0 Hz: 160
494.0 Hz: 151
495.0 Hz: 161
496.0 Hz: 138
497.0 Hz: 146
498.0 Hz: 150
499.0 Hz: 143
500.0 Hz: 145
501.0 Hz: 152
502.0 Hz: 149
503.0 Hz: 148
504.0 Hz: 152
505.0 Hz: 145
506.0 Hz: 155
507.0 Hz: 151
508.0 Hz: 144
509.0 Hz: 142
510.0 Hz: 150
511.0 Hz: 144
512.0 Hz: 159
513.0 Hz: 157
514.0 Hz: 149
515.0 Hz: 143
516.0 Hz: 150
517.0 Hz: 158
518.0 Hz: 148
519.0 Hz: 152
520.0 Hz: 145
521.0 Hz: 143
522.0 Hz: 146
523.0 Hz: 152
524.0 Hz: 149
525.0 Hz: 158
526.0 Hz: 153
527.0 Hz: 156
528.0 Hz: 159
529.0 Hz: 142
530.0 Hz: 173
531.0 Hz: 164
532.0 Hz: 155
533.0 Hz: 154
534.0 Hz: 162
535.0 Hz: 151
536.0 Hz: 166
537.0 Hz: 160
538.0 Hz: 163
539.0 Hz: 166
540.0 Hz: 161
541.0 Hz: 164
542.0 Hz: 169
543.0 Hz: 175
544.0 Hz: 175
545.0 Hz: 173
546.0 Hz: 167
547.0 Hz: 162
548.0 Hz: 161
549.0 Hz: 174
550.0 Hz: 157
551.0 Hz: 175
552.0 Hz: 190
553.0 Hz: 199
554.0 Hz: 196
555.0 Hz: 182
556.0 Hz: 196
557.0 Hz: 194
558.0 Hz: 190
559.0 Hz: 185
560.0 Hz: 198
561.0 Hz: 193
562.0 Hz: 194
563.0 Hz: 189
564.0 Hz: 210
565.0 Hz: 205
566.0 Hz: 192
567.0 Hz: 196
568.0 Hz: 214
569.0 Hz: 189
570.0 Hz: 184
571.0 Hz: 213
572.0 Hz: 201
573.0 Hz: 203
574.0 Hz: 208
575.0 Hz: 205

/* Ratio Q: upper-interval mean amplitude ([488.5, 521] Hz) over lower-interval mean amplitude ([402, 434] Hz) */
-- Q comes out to 1.0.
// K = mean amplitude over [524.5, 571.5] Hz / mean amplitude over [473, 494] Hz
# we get 1.1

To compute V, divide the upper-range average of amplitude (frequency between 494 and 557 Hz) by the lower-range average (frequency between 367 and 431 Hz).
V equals 1.05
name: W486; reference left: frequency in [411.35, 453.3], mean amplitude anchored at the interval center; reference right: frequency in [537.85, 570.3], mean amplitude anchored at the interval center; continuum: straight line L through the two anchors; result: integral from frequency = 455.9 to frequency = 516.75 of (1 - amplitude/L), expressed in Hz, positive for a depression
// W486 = 3.37 Hz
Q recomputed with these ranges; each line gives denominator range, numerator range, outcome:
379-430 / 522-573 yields 1.17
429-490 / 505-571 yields 1.09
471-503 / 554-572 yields 1.27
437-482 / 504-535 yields 0.97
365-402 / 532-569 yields 1.16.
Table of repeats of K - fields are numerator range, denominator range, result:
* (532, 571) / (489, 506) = 1.19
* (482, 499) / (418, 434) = 1.08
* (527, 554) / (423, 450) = 1.13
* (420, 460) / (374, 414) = 0.98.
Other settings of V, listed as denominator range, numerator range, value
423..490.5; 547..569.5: 1.23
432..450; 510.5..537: 1.03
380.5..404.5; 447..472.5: 1.06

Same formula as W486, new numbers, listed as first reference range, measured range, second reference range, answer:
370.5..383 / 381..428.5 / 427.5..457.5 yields 1.76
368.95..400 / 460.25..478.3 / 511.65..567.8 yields 0.57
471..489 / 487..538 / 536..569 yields 4.46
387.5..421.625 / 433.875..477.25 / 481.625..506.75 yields -1.38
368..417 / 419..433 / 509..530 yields 0.89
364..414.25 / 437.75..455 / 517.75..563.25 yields 0.48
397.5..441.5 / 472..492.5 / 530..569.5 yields 0.81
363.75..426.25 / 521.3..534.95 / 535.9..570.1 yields 1.69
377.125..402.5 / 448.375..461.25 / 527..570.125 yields -0.02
